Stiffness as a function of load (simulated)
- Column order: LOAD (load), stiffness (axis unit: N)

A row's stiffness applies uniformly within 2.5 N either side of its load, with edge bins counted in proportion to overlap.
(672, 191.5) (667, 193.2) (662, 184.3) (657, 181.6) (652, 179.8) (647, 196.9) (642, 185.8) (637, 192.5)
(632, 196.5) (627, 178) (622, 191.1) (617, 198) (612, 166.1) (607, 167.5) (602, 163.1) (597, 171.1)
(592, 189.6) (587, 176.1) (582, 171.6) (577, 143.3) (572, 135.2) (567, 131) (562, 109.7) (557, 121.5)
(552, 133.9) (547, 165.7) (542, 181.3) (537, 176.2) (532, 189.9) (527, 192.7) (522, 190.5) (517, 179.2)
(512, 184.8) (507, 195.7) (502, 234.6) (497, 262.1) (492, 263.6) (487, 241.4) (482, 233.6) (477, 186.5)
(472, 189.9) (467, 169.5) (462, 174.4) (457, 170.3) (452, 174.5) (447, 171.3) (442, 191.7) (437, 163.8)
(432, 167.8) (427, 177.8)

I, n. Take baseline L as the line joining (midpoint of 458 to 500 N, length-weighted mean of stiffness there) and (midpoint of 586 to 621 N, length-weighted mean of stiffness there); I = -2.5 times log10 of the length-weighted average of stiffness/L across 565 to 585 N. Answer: 0.25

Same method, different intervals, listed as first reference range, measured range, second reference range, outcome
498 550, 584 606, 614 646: 0.10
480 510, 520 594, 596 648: 0.30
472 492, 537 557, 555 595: 0.09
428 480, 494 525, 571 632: -0.19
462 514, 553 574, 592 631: 0.47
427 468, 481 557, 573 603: -0.16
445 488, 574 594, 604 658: 0.10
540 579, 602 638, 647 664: -0.09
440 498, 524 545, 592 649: 0.05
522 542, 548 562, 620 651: 0.41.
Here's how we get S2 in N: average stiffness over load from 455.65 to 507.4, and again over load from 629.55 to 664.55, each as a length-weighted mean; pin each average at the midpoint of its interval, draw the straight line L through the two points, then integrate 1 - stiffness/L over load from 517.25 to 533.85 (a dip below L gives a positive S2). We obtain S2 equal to 1.3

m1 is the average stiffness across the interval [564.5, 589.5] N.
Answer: 151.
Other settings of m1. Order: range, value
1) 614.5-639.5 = 191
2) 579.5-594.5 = 179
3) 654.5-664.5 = 183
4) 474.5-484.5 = 210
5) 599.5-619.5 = 174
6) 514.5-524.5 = 185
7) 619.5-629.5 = 185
